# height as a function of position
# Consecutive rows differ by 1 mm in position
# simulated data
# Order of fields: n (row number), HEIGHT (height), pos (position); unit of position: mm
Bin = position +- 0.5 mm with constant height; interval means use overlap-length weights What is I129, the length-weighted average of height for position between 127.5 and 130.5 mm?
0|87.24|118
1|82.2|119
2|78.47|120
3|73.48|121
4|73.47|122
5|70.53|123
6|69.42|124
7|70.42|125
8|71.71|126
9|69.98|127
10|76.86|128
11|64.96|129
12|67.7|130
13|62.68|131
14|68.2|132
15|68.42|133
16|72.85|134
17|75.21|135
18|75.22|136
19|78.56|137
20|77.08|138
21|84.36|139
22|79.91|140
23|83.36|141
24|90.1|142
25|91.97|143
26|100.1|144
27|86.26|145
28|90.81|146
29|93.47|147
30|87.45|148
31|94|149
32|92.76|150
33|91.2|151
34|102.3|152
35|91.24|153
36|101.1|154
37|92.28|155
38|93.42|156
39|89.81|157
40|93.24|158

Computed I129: 69.8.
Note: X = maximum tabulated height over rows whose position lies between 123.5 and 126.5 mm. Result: 71.71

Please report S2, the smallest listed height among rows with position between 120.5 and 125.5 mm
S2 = 69.42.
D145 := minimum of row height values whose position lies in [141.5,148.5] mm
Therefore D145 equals 86.26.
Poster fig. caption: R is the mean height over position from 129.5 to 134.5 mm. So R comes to 68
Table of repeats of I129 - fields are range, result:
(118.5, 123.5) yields 75.6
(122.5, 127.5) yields 70.4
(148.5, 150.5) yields 93.4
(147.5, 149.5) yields 90.7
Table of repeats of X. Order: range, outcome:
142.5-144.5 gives 100.1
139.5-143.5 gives 91.97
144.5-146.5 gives 90.81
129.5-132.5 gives 68.2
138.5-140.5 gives 84.36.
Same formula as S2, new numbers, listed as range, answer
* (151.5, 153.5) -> 91.24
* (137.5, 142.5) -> 77.08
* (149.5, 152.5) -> 91.2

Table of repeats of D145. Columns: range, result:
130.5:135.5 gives 62.68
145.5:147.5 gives 90.81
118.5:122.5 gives 73.47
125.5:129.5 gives 64.96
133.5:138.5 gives 72.85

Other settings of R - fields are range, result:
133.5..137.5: 75.5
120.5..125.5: 71.5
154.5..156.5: 92.8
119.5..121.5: 76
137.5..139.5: 80.7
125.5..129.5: 70.9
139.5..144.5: 89.1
